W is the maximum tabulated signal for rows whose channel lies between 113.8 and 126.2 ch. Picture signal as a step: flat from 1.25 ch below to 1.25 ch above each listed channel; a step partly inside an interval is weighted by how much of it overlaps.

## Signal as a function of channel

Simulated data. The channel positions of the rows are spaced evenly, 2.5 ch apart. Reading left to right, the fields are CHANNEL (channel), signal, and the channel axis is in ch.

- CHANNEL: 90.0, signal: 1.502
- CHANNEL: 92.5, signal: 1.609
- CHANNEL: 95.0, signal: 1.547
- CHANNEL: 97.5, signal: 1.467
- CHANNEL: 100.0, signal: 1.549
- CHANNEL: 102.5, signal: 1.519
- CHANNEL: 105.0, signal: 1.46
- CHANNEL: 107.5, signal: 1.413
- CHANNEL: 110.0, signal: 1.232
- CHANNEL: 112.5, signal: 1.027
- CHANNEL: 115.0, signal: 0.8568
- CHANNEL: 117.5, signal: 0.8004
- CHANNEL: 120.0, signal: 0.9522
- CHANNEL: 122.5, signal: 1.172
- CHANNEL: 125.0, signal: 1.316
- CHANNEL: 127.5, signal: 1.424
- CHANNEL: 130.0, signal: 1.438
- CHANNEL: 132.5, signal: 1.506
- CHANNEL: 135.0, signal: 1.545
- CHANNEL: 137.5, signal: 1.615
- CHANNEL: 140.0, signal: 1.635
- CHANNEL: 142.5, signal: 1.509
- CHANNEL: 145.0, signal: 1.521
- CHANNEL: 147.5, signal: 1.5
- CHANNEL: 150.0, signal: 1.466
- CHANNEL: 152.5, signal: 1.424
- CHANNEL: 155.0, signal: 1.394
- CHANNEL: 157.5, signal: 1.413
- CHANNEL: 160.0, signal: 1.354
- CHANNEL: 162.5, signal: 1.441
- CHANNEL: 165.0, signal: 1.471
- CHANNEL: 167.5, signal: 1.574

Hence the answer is 1.316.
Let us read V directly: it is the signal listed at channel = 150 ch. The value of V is 1.466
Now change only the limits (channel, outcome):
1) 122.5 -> 1.172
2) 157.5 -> 1.413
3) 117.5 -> 0.8004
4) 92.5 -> 1.609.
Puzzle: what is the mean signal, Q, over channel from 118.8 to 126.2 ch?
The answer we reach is 1.15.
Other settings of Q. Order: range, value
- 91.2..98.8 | 1.54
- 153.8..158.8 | 1.4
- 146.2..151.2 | 1.48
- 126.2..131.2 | 1.43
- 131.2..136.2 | 1.52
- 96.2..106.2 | 1.5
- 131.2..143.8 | 1.56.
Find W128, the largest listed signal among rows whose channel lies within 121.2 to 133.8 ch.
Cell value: 1.506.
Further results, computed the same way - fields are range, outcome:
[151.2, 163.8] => 1.441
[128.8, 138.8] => 1.615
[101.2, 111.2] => 1.519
